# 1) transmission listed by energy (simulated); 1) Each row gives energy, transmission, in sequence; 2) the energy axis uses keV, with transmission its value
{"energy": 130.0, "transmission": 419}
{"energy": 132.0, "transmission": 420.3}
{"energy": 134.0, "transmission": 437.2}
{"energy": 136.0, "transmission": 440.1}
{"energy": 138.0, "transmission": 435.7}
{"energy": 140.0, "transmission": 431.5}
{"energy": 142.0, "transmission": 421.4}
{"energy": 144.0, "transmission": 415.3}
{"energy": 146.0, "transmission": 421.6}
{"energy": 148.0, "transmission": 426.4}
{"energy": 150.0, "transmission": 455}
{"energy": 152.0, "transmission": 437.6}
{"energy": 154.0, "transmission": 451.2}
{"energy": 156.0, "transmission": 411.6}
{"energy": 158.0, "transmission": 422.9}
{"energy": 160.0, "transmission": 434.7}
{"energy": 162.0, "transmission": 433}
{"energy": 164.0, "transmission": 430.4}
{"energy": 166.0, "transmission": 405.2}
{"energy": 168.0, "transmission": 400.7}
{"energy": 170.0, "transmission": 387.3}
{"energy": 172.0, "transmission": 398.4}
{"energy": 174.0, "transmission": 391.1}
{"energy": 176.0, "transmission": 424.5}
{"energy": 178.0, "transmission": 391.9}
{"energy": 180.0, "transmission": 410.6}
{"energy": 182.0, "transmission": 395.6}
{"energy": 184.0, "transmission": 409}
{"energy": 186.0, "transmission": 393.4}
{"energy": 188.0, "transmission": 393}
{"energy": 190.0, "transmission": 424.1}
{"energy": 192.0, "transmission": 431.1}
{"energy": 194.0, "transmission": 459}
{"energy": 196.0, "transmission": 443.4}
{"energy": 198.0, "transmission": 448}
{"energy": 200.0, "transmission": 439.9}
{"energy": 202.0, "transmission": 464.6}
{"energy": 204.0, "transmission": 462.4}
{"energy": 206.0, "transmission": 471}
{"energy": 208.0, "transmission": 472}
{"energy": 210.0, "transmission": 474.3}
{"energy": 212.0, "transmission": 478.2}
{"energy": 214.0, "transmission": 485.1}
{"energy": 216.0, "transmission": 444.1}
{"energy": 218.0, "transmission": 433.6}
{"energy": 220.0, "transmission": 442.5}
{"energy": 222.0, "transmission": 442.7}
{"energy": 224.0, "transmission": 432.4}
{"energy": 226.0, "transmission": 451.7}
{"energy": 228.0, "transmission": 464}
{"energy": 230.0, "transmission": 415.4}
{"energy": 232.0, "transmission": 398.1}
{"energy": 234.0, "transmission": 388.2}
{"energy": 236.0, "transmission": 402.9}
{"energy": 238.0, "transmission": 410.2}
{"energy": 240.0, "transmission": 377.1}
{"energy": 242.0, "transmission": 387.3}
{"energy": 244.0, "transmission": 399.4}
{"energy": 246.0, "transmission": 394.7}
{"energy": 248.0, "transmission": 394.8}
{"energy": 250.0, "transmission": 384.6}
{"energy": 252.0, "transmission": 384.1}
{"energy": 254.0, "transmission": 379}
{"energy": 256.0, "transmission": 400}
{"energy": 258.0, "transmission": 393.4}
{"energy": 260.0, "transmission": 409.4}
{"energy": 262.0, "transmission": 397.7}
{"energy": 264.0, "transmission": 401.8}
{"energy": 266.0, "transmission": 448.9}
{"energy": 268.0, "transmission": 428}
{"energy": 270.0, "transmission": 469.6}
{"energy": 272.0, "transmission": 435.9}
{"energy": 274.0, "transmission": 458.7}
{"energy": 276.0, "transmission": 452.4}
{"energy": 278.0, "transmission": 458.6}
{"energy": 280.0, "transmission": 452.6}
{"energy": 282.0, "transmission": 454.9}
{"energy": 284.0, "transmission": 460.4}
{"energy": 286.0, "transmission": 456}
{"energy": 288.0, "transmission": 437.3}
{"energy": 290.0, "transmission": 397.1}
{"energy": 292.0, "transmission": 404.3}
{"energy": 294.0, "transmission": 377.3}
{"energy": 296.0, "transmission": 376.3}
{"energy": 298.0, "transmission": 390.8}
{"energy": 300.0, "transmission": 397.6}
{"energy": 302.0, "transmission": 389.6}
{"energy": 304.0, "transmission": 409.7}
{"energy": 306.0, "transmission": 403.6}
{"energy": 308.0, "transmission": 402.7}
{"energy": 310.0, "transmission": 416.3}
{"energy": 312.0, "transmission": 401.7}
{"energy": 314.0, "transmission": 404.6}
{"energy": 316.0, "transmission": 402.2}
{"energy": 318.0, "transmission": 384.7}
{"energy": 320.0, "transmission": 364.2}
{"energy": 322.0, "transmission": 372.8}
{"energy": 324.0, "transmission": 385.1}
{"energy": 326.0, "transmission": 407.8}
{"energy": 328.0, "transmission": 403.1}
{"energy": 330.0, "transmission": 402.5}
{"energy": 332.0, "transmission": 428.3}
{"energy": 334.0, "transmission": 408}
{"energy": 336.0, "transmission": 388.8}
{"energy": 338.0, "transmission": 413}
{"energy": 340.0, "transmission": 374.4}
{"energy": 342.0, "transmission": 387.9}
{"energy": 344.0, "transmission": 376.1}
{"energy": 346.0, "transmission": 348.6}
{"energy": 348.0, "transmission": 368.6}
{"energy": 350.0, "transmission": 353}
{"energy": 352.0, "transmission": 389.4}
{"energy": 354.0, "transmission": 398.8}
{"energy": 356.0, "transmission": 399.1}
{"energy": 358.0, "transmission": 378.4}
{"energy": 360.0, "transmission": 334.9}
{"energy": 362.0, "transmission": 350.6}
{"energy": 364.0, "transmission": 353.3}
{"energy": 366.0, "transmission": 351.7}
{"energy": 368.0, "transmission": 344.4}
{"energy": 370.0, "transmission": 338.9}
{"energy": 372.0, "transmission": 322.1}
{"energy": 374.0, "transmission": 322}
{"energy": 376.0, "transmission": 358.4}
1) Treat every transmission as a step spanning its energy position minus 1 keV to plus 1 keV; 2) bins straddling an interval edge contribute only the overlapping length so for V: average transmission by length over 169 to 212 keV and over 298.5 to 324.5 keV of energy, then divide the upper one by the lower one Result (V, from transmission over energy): 0.92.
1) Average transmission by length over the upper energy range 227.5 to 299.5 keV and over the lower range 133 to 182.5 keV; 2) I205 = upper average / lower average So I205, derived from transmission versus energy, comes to 1.0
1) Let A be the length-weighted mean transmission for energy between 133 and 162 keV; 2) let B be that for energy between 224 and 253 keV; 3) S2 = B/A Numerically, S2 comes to 0.94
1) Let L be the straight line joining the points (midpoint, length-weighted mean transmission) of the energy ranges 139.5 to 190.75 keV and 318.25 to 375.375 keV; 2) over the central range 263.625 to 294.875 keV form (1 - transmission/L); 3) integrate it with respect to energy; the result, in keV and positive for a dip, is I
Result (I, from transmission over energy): -3.9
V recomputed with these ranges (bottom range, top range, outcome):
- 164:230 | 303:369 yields 0.89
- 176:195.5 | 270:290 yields 1.09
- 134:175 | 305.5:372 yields 0.90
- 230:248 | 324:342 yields 1.01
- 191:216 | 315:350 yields 0.84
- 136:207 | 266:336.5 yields 0.97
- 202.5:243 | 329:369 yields 0.86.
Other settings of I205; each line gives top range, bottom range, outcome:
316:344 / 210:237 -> 0.90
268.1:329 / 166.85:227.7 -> 0.96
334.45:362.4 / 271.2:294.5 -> 0.86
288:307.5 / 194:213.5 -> 0.86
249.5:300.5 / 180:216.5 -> 0.95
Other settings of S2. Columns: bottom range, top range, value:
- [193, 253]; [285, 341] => 0.93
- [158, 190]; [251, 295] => 1.04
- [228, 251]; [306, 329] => 0.99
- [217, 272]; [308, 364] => 0.94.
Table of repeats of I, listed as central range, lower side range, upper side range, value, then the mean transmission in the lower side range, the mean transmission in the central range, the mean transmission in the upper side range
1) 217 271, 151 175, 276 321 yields 0.2 keV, 417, 412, 412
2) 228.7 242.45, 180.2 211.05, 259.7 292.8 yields 1.2 keV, 438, 399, 437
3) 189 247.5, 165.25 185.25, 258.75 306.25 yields -3.6 keV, 401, 435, 424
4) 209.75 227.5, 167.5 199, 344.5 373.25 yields -2.3 keV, 413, 453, 359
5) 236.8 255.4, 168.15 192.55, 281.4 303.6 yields 0.8 keV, 404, 390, 412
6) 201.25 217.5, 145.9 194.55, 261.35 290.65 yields -1.6 keV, 417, 468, 442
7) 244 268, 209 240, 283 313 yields 1.3 keV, 436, 400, 408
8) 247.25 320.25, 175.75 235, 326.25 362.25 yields -1.2 keV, 436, 414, 385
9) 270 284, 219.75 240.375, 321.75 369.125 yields -1.7 keV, 421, 454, 380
